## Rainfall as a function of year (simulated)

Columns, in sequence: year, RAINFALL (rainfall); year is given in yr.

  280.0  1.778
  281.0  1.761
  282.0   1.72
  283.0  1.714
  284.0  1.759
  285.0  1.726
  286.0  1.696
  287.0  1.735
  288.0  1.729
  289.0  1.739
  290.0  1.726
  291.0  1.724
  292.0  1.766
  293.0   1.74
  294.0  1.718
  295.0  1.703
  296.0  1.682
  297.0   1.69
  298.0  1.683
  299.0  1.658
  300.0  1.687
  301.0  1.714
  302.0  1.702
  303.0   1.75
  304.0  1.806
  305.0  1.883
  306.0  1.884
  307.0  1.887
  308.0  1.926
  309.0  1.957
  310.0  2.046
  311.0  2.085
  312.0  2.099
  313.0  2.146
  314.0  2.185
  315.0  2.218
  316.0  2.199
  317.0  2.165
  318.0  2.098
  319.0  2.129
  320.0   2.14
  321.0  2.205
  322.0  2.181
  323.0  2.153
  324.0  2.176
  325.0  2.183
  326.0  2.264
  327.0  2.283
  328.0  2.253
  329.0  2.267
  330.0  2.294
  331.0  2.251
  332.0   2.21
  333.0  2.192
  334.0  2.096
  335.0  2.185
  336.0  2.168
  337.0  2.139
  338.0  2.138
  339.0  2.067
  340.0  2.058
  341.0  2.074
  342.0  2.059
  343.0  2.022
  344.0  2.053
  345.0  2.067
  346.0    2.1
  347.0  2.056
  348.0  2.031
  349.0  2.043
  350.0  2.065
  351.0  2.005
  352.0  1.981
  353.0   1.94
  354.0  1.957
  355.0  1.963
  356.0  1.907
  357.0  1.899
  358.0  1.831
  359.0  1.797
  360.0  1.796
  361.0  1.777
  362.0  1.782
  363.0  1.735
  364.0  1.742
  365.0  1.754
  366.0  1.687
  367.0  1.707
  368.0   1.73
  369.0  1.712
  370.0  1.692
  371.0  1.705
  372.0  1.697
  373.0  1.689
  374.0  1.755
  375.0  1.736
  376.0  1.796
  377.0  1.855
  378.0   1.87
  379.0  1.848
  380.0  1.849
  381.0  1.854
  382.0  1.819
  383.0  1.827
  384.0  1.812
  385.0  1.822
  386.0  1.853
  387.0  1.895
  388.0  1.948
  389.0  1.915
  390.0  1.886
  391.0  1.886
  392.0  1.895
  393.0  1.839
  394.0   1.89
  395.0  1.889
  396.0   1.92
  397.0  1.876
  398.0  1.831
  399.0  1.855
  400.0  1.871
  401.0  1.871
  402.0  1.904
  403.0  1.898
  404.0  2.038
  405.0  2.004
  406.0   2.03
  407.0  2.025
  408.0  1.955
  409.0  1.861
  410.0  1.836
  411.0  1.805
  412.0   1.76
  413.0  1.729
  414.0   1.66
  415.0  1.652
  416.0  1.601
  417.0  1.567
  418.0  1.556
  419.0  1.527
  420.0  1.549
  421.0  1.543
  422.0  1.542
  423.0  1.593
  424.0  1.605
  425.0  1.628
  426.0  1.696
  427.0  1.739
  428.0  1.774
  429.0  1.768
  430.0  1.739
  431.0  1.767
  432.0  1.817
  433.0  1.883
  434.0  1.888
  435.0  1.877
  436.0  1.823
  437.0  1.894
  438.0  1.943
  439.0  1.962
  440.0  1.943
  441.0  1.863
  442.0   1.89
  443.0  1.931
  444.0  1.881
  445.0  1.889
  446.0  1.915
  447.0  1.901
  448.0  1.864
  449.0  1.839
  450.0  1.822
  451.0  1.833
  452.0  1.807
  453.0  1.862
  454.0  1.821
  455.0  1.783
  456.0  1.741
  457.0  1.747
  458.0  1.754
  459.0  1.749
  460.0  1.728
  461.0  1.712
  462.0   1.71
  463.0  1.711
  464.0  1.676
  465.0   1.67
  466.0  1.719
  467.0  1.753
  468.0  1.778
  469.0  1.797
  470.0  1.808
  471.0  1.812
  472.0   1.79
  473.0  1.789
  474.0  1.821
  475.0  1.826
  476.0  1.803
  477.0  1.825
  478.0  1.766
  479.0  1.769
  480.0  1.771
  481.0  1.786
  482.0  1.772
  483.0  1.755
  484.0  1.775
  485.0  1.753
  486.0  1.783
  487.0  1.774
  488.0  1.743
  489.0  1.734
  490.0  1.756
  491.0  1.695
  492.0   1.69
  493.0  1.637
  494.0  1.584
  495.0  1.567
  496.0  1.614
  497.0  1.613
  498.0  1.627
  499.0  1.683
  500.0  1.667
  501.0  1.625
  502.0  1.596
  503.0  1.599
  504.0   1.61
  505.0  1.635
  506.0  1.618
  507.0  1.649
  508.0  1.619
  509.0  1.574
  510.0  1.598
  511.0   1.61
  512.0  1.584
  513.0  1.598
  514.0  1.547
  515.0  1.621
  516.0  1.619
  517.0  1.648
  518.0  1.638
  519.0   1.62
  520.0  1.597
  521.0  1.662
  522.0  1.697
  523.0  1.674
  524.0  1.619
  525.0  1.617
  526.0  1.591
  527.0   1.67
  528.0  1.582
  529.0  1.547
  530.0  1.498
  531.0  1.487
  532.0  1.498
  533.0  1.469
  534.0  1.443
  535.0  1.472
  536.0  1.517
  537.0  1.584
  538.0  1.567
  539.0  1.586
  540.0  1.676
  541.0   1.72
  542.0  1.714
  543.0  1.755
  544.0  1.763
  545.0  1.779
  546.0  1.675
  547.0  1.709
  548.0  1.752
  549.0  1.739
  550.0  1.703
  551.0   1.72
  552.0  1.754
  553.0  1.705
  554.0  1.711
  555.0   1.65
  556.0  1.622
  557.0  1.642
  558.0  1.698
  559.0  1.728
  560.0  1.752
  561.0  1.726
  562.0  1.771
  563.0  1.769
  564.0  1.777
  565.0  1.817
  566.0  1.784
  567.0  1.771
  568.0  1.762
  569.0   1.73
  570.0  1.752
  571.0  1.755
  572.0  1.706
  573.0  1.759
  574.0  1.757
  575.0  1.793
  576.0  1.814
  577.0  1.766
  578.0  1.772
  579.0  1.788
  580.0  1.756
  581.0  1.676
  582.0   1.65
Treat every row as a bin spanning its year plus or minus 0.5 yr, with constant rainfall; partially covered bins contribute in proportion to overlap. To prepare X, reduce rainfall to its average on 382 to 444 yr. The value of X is 1.81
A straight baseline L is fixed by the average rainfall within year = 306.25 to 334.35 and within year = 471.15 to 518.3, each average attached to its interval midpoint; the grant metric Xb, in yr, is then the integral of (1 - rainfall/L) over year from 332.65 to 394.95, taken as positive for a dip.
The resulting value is 4.1 yr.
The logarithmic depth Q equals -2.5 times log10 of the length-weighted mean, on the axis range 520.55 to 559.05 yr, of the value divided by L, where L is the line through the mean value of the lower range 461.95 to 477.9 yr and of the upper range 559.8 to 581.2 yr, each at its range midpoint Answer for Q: 0.08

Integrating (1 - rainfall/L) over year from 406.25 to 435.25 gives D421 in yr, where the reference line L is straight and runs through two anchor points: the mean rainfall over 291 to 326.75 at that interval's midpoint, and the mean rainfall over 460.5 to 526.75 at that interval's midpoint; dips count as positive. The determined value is 1.13 yr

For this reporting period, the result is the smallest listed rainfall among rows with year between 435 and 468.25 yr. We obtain 1.67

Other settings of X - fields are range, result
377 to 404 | 1.87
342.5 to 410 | 1.87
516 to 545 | 1.61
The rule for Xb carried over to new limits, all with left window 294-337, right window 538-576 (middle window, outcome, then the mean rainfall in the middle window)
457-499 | 2.1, 1.74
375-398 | 1.0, 1.86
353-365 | 0.9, 1.84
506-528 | 2.0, 1.62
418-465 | 2.4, 1.78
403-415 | 0.3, 1.87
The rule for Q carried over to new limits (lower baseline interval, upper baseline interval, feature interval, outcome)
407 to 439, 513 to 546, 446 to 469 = -0.05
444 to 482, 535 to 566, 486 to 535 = 0.08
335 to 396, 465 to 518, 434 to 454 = -0.07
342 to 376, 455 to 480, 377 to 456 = -0.01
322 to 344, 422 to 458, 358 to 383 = 0.16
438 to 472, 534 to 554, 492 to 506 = 0.08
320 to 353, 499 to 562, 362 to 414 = 0.09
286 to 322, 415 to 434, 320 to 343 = -0.18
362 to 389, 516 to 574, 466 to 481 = -0.04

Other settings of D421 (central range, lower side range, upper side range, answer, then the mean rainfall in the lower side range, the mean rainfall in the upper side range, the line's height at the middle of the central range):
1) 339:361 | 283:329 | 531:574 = -1.1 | 1.93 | 1.69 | 1.89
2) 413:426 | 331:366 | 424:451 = 1.9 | 1.99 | 1.84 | 1.87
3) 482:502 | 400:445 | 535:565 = 0.6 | 1.79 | 1.7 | 1.74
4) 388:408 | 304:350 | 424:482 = 0.3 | 2.11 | 1.8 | 1.94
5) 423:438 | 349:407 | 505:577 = 0.1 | 1.85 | 1.66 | 1.79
